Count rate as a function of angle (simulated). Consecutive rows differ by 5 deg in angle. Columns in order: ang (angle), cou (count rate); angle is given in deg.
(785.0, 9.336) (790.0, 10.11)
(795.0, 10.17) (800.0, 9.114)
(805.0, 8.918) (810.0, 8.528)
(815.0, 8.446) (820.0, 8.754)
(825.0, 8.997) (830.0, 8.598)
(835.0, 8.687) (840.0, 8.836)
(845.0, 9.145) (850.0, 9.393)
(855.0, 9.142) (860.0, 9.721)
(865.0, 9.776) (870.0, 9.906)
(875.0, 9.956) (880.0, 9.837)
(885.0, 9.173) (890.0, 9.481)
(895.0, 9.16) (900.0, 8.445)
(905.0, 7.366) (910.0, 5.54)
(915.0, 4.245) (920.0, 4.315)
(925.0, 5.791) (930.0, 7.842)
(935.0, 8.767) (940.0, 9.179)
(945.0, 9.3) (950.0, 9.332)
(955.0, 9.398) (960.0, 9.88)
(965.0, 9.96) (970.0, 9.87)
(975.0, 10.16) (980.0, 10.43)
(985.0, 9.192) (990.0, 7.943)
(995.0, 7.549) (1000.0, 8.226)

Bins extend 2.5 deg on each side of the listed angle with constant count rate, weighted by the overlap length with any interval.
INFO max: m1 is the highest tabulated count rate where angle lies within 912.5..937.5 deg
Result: 8.767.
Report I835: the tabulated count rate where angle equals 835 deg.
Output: 8.687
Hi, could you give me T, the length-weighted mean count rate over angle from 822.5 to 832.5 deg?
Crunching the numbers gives 8.8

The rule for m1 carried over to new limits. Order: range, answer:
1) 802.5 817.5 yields 8.918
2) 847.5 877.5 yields 9.956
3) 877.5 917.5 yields 9.837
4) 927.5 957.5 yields 9.398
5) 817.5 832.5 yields 8.997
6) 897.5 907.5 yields 8.445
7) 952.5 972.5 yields 9.96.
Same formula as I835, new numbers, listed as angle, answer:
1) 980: 10.43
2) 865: 9.776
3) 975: 10.16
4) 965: 9.96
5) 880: 9.837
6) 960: 9.88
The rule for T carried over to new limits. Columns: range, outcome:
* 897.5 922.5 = 5.98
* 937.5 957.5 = 9.3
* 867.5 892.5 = 9.67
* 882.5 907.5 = 8.72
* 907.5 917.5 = 4.89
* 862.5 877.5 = 9.88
